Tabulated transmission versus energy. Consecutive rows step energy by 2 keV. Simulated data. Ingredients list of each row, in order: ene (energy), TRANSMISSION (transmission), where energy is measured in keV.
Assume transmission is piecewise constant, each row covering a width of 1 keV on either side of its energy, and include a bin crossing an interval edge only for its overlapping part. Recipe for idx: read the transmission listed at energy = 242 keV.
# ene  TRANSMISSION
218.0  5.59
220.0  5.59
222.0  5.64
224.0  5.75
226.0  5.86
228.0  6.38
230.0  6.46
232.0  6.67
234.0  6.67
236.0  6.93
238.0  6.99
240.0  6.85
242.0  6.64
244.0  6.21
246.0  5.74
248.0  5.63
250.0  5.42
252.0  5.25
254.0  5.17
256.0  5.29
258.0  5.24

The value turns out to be 6.64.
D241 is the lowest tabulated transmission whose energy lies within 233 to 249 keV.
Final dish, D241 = 5.63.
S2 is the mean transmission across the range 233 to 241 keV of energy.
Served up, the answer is 6.86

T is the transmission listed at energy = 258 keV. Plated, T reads 5.24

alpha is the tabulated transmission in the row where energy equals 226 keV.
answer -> 5.86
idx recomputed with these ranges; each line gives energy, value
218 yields 5.59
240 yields 6.85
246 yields 5.74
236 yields 6.93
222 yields 5.64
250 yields 5.42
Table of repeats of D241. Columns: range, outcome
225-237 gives 5.86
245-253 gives 5.25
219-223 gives 5.59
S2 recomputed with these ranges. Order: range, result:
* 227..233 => 6.5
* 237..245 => 6.67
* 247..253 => 5.43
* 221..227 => 5.75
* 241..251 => 5.93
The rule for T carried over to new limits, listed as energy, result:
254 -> 5.17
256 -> 5.29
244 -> 6.21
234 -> 6.67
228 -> 6.38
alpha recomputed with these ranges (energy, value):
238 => 6.99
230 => 6.46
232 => 6.67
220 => 5.59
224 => 5.75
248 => 5.63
